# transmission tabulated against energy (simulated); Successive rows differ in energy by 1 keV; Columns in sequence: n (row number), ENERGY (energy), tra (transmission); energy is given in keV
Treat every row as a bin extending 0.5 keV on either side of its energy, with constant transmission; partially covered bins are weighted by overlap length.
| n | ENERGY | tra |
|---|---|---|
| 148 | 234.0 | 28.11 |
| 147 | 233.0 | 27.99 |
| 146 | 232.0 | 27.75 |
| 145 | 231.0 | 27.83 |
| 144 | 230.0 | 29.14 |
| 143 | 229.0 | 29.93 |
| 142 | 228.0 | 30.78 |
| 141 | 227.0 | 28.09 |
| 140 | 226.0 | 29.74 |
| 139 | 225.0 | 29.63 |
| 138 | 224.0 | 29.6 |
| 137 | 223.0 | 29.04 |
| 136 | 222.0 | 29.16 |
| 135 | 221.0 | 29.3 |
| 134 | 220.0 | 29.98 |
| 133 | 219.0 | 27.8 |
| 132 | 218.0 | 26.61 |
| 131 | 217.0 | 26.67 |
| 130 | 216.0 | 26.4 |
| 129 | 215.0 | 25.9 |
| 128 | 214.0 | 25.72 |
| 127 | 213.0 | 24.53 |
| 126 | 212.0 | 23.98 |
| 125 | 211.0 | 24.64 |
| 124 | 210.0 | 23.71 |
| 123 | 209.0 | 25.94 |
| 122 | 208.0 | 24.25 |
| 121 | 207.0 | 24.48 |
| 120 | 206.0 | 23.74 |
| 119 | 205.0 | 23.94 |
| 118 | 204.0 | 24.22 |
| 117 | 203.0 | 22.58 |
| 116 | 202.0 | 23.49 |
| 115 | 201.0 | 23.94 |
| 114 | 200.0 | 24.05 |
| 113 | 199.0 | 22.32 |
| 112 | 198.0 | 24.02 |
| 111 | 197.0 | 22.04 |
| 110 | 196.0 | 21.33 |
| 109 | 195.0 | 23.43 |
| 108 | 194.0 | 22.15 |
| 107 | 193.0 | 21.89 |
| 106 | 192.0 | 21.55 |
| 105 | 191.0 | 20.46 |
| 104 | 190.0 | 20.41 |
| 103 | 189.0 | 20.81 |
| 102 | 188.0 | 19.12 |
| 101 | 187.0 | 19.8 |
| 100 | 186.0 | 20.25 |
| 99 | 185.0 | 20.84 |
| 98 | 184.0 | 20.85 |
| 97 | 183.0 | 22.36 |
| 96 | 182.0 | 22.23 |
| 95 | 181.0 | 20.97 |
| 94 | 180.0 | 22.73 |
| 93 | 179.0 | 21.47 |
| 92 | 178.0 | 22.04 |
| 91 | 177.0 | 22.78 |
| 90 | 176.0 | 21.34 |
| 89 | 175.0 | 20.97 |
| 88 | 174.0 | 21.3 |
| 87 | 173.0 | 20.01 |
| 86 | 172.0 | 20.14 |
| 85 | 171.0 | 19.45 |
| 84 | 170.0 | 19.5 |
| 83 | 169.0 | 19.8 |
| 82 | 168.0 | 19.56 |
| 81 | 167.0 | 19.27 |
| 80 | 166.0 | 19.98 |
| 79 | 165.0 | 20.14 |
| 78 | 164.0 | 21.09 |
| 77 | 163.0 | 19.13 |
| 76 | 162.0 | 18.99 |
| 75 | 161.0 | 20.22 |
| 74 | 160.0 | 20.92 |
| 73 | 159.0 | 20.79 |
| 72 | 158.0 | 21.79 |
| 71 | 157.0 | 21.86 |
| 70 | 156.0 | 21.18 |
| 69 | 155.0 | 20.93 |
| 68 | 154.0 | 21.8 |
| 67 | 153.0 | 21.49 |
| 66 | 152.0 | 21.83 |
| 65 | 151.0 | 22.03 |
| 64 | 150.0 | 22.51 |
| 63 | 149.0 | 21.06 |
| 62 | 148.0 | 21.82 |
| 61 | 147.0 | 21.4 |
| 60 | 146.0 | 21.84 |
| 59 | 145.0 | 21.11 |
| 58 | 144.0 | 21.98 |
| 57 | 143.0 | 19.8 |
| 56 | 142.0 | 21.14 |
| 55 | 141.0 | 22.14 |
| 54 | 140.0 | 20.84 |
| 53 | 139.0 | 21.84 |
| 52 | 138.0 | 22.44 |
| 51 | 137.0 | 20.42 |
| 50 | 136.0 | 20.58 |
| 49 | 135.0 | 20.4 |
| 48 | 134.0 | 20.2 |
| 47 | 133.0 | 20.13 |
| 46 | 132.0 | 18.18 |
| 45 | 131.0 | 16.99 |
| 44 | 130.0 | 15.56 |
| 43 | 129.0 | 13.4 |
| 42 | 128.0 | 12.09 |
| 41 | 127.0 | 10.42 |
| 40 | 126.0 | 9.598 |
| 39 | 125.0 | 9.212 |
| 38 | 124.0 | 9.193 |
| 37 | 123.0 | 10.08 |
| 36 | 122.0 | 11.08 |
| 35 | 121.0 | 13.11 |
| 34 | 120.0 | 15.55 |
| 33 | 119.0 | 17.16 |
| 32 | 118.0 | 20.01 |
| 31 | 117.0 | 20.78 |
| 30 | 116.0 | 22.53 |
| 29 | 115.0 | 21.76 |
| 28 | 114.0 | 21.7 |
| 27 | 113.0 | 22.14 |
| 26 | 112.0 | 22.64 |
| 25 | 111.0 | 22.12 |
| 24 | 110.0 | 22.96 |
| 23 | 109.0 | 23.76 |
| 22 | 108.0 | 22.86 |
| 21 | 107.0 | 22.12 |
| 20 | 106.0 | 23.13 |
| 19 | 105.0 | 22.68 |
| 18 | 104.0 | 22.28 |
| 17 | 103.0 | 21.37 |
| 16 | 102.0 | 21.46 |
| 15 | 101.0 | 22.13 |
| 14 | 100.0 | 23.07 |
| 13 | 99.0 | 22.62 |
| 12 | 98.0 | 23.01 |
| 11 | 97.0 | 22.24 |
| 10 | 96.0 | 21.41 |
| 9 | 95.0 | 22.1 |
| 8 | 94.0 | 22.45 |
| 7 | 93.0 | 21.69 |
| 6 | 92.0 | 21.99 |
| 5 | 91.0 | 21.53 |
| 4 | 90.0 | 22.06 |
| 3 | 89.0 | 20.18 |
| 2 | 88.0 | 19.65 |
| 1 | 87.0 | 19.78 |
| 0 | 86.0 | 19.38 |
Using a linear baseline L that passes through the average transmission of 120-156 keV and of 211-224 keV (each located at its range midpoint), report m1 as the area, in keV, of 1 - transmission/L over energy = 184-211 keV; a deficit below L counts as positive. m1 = 2.6 keV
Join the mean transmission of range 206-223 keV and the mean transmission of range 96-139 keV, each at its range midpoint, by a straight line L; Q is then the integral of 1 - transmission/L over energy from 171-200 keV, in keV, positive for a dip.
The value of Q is 3.2 keV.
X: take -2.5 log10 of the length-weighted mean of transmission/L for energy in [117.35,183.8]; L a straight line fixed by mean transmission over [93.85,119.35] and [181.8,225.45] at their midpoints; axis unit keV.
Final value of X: 0.19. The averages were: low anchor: 22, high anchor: 24.1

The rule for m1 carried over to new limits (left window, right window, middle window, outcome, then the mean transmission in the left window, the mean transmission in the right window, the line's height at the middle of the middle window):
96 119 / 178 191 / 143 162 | 0.1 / 22.1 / 21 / 21.5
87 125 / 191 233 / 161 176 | 2.2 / 20.3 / 25.7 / 23.5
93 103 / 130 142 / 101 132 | 4.7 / 22.2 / 20.2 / 21.2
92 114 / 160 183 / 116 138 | 6.1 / 22.4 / 20.6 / 21.8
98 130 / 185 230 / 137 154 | -0.7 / 18.6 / 24.8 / 20.7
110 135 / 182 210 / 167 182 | -0.1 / 16.7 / 22.4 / 20.7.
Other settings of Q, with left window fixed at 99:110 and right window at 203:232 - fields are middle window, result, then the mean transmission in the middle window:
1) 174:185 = 1.6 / 21.7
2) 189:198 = 1.5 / 21.7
